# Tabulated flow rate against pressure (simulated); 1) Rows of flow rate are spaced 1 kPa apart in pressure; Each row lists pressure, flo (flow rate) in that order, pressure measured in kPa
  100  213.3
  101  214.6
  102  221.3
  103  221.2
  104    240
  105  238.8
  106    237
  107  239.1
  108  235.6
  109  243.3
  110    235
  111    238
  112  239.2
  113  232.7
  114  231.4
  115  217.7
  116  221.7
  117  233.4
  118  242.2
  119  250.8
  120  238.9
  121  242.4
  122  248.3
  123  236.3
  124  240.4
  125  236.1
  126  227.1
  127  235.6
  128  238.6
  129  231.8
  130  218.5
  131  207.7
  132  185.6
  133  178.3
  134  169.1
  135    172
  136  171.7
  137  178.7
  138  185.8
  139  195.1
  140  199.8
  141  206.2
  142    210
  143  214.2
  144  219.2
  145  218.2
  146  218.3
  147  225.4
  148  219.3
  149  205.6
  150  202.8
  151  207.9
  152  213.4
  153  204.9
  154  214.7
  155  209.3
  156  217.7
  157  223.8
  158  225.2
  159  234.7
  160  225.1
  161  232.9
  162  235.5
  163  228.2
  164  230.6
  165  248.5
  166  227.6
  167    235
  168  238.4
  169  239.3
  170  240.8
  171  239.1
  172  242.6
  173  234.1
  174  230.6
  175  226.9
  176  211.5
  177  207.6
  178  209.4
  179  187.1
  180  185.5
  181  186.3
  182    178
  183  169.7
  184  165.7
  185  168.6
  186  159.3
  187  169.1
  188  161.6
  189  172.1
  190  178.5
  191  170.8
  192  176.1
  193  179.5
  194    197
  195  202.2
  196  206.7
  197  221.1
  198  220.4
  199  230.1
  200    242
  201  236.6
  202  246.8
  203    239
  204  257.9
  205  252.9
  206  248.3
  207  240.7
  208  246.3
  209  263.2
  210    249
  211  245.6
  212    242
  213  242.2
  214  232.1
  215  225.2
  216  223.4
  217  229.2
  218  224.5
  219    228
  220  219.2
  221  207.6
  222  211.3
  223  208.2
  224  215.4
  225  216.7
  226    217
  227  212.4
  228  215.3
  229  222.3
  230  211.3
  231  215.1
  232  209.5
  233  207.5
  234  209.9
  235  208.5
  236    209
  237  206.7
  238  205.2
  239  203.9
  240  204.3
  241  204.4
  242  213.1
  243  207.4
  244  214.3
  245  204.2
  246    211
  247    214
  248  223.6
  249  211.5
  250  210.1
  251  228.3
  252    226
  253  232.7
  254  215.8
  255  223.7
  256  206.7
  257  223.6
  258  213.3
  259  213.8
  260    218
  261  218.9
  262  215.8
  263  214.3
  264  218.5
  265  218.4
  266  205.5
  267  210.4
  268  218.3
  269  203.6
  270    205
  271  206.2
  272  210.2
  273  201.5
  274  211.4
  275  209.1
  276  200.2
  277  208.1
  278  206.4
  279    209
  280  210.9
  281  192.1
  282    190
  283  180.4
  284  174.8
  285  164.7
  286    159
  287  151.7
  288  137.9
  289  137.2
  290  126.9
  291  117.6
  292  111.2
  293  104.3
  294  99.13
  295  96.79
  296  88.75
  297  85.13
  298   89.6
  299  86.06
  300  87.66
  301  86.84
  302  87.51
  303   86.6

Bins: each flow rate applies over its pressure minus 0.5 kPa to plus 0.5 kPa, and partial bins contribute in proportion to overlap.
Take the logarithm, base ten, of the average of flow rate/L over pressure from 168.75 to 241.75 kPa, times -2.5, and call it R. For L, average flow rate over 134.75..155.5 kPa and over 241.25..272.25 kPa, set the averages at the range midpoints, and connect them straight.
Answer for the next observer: -0.02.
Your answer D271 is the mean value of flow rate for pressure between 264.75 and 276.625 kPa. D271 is 208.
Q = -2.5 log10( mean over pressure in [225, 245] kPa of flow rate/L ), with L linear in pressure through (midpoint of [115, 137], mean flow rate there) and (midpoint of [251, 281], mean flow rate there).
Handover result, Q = 0.02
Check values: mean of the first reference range 219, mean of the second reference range 213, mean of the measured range 210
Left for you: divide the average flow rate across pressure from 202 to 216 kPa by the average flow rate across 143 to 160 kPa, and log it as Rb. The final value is 1.13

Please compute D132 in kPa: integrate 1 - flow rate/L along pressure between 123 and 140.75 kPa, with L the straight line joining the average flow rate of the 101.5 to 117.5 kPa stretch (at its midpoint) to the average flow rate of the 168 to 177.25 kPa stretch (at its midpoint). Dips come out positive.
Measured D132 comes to 2.1 kPa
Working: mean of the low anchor 233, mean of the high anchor 231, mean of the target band 205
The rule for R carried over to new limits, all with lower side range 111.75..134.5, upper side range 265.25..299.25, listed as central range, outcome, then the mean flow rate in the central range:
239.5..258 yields -0.20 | 215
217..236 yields -0.15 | 215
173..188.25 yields 0.08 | 190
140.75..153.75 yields 0.02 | 213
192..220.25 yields -0.19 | 231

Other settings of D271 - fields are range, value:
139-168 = 220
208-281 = 216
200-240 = 226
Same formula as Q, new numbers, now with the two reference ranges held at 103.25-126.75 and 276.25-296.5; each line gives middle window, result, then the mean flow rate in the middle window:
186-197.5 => 0.088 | 184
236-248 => -0.190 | 209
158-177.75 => -0.101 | 232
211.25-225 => -0.196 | 224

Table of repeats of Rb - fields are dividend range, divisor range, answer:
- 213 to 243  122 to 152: 1.02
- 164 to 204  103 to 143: 0.94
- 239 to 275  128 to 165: 1.02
